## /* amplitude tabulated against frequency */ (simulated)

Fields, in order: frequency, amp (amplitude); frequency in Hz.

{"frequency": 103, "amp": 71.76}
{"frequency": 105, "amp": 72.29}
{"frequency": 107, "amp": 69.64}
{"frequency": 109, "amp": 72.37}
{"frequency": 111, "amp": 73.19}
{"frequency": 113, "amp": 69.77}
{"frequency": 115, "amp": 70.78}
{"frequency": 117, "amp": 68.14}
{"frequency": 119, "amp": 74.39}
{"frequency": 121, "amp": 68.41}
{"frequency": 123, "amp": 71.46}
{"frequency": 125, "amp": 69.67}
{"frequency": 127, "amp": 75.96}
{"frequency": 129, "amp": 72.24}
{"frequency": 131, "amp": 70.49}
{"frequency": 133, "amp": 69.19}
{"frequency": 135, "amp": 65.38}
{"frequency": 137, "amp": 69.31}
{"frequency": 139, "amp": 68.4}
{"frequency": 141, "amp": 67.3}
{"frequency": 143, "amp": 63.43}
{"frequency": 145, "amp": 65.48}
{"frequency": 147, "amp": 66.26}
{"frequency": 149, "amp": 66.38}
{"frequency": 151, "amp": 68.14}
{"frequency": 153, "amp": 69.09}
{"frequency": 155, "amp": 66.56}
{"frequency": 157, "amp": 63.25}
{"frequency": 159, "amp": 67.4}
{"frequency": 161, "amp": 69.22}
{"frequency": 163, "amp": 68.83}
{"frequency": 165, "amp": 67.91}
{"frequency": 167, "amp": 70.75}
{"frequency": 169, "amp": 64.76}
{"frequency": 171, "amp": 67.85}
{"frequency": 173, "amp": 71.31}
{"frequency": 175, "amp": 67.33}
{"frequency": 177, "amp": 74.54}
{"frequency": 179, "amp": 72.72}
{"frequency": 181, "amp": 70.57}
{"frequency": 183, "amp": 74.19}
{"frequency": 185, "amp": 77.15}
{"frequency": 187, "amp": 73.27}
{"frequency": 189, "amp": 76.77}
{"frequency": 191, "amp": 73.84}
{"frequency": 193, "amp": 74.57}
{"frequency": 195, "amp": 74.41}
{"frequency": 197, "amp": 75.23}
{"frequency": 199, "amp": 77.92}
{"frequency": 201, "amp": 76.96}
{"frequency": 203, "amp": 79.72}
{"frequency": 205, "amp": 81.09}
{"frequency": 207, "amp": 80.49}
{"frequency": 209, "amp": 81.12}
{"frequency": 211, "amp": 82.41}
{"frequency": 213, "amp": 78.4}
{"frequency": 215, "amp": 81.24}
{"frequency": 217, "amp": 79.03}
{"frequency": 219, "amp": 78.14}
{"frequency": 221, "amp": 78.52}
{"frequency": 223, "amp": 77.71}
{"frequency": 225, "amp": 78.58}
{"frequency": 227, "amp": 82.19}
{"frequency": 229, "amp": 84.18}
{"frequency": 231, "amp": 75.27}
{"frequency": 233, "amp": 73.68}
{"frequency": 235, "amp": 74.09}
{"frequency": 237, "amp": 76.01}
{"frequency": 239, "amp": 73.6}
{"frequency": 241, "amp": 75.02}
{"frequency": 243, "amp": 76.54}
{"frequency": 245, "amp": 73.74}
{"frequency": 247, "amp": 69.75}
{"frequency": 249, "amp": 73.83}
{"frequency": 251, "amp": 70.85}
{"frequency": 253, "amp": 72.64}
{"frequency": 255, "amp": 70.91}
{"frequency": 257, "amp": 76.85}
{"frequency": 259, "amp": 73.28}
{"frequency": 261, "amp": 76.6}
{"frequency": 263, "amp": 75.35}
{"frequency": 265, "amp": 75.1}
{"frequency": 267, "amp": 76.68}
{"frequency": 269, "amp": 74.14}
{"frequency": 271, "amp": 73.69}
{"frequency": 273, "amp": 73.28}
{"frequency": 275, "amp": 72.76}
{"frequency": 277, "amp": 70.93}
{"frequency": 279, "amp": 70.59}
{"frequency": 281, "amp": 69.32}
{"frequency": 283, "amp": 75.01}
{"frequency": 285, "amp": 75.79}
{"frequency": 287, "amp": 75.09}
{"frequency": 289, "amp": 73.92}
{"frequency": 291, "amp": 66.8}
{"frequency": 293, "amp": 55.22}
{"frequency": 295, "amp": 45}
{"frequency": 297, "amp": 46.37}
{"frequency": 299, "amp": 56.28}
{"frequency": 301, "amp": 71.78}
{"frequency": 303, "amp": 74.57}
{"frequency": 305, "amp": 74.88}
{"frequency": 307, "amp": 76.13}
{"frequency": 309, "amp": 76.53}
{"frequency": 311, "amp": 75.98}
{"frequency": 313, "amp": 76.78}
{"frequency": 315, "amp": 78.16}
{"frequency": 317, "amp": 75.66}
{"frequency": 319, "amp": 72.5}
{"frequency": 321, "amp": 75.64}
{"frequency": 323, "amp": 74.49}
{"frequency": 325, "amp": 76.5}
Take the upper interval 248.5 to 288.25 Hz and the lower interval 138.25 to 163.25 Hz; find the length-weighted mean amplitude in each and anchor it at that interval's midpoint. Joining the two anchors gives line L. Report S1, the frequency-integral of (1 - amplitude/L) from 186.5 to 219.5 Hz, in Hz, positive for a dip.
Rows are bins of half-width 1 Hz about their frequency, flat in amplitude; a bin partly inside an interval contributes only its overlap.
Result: -3.8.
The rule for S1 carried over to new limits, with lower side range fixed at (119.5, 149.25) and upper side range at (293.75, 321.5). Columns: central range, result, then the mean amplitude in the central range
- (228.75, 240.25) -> -1.1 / 75.6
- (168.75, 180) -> -0.2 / 70.1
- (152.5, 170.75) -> 0.4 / 67.5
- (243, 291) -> -2.8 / 73.4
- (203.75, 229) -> -4.0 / 80.1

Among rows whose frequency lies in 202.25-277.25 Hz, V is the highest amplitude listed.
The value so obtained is 84.18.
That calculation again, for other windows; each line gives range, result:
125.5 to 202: 77.92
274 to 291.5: 75.79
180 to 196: 77.15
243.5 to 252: 73.83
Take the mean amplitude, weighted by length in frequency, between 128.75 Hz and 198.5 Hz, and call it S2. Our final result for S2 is 69.8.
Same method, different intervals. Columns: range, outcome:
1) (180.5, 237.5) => 77.5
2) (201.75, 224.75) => 79.7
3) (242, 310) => 70.9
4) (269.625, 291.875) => 72.5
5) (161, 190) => 71.2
